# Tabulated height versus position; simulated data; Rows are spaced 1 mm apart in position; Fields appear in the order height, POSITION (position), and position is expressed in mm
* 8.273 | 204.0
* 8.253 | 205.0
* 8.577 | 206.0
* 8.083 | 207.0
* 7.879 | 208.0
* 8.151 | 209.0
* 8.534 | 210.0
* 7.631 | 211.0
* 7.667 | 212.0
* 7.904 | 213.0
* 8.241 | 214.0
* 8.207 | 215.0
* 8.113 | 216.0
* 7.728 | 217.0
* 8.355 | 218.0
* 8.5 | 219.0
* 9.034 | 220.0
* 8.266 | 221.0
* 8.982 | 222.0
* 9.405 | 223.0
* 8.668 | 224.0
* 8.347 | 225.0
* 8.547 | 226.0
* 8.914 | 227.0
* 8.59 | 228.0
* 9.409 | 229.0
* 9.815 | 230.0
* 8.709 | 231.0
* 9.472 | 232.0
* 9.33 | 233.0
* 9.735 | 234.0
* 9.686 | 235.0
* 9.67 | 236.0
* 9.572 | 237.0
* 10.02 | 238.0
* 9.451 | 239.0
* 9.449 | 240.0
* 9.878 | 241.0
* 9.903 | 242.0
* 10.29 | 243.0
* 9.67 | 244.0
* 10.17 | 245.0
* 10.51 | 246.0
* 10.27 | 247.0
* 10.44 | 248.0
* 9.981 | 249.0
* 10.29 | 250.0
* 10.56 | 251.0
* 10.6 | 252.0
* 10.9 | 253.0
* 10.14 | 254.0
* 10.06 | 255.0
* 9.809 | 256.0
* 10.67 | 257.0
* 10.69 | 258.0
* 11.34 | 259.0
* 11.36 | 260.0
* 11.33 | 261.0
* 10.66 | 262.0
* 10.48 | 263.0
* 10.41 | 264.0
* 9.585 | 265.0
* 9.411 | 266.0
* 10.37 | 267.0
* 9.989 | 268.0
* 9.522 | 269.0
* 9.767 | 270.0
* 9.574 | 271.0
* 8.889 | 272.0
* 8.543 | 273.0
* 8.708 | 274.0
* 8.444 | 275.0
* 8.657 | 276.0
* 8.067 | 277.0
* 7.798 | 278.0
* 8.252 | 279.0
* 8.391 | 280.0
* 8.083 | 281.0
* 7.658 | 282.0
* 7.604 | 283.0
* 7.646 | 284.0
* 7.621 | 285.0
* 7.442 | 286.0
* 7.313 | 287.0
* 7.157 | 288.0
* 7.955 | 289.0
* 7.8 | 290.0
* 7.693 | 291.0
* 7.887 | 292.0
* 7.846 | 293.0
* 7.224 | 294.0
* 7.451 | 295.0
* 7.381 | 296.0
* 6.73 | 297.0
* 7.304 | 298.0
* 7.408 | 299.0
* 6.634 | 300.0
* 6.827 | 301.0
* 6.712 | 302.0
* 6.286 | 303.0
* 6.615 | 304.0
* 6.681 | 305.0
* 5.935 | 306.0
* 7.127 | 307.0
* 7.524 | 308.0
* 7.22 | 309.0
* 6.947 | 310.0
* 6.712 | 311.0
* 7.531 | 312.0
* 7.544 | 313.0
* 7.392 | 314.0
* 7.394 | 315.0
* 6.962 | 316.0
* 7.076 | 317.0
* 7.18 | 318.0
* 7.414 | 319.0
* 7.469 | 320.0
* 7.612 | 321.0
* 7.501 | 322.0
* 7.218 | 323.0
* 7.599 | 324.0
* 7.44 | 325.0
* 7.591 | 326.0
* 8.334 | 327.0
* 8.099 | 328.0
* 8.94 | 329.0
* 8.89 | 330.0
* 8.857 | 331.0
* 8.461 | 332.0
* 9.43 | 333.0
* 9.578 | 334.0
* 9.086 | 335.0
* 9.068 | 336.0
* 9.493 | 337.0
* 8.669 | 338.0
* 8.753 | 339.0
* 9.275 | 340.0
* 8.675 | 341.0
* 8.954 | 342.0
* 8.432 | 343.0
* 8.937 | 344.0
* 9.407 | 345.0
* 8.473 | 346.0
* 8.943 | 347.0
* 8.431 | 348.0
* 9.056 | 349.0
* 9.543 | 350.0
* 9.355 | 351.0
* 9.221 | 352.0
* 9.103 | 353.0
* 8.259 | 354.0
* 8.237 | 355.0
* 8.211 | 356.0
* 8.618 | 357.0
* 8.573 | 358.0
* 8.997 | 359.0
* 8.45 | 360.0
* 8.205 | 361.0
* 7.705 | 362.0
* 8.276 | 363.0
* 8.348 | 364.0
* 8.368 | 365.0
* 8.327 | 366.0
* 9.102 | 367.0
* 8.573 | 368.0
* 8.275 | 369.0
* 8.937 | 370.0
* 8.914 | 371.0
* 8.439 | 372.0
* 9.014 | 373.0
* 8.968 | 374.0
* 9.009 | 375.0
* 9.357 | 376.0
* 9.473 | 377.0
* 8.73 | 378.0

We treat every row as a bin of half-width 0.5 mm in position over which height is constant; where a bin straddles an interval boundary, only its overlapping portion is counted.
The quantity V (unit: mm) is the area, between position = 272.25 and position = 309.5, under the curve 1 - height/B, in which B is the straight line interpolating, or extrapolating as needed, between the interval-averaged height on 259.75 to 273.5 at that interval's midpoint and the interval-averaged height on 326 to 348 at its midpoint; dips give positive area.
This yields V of 8.1 mm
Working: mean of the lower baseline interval 9.97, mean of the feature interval 7.51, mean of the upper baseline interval 8.85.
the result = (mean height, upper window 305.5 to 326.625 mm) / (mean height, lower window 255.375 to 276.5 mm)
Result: 0.73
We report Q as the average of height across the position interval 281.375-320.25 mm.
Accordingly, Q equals 7.24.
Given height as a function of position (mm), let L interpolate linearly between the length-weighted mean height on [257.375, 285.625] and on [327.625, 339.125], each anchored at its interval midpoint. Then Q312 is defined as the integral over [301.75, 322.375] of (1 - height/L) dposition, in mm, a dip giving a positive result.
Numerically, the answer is 4.5 mm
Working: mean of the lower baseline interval 9.24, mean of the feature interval 7.09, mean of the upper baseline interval 8.96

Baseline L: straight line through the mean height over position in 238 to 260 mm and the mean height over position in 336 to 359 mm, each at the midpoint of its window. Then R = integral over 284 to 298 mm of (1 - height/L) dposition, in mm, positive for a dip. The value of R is 3.1 mm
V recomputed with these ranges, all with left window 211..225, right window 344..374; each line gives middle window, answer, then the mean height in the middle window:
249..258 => -2.1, 10.4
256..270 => -3.2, 10.4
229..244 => -2.2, 9.63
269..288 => 0.5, 8.25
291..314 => 3.9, 7.09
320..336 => 0.6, 8.31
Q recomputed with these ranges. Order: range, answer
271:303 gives 7.72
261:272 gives 9.99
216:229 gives 8.62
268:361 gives 8.06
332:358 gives 8.91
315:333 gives 7.84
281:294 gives 7.64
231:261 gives 10.1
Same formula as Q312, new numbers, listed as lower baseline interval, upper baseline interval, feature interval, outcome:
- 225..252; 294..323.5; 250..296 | -3.2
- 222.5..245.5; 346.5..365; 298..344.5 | 5.5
